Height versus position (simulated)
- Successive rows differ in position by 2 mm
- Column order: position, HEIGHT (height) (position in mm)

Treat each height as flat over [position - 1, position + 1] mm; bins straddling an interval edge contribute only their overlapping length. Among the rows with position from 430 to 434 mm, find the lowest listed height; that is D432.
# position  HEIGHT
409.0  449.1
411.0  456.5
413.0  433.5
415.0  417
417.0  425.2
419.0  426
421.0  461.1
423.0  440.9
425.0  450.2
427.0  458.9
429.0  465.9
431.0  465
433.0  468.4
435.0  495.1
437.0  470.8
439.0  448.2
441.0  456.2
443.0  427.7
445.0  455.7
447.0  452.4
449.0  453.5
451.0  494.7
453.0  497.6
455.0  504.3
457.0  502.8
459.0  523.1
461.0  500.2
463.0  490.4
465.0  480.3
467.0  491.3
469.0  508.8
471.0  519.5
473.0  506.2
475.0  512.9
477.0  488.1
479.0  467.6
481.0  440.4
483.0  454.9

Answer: 465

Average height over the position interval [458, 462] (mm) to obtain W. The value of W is 512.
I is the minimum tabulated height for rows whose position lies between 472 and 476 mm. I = 506.2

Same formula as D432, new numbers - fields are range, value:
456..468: 480.3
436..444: 427.7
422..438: 440.9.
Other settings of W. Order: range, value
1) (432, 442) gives 468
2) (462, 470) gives 493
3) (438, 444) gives 444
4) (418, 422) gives 444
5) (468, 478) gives 507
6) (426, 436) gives 471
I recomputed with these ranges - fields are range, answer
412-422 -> 417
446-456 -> 452.4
